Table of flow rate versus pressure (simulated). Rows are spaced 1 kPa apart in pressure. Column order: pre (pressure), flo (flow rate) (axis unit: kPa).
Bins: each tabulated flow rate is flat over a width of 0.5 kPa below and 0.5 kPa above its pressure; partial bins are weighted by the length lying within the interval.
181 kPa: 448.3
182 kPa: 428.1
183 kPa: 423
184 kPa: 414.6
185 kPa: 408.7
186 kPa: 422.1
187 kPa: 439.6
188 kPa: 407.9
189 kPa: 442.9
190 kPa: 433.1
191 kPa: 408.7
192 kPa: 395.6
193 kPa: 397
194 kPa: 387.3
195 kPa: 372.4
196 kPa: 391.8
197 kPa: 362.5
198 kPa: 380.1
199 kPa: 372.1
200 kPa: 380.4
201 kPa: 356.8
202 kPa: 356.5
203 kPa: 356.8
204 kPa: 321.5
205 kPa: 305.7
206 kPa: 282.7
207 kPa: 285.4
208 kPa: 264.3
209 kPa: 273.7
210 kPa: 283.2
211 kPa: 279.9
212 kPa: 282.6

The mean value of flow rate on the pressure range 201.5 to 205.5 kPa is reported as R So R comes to 335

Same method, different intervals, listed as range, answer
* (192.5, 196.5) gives 387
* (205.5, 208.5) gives 277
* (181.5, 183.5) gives 426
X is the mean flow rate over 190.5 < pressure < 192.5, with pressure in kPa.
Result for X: 402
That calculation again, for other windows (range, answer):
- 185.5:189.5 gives 428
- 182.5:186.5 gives 417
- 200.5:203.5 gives 357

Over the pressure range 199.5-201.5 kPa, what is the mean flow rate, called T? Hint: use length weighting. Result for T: 369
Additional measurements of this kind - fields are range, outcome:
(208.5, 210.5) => 278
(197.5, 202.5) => 369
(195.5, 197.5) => 377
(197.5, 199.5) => 376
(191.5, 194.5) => 393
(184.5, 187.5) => 423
